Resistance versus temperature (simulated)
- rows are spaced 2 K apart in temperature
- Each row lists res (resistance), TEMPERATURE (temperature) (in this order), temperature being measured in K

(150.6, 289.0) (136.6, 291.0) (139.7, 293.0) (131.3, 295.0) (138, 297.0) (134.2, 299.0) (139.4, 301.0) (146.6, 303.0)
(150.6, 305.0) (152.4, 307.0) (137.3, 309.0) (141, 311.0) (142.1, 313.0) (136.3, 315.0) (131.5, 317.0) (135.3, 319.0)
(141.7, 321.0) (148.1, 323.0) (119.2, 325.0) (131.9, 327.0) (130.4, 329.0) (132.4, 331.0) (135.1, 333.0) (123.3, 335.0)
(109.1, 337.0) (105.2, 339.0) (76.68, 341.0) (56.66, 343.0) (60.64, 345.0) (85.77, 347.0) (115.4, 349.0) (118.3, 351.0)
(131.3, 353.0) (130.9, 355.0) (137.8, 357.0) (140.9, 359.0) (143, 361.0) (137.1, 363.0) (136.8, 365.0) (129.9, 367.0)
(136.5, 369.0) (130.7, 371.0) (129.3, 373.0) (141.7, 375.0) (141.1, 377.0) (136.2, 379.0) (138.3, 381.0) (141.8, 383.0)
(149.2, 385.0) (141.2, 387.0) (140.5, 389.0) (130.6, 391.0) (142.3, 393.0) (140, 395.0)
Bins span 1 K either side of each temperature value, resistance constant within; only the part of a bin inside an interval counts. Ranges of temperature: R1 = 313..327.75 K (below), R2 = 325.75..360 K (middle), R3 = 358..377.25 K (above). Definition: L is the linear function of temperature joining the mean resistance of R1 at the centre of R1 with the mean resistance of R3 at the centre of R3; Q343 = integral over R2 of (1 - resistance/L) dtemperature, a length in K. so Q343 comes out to 5.8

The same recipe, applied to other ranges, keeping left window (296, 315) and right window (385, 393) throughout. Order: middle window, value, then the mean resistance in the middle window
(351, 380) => 1.0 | 135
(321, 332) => 0.6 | 133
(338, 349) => 4.7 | 80.5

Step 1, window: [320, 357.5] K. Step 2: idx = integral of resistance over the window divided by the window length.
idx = 115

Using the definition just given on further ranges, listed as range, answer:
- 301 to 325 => 141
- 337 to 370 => 115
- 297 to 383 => 128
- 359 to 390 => 138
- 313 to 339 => 131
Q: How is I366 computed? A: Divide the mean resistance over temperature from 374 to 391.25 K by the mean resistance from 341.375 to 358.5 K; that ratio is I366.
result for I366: 1.34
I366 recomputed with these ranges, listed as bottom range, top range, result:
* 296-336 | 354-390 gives 1.00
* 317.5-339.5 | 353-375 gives 1.05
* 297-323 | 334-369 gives 0.81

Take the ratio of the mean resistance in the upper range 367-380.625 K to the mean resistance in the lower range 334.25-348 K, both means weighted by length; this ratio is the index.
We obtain 1.5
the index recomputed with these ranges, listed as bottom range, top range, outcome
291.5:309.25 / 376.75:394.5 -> 0.99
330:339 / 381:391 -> 1.15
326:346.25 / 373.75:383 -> 1.32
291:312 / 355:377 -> 0.97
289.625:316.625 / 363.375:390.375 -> 0.98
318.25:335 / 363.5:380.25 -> 1.01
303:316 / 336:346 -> 0.57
